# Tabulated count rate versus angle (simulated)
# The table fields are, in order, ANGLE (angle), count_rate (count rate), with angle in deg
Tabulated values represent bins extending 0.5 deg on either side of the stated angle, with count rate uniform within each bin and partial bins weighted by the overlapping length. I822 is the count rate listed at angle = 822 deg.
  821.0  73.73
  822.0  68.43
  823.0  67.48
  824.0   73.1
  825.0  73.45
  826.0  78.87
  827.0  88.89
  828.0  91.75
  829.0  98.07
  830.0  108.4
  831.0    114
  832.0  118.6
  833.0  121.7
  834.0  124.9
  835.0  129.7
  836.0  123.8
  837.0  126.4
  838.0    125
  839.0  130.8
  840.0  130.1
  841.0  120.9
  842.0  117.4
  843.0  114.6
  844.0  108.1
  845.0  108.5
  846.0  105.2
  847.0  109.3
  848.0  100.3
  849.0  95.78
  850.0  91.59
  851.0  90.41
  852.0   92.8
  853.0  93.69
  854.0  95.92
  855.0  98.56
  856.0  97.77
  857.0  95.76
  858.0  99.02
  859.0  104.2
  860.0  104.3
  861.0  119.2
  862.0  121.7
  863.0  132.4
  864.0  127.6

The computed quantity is 68.43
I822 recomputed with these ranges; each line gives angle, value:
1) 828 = 91.75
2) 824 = 73.1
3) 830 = 108.4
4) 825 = 73.45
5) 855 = 98.56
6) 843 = 114.6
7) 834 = 124.9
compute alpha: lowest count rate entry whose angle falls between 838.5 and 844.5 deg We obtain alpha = 108.1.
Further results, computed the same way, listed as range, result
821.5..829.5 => 67.48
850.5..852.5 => 90.41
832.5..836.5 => 121.7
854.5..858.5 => 95.76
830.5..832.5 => 114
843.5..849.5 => 95.78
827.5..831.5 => 91.75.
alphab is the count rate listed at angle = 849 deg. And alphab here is 95.78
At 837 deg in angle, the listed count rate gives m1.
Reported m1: 126.4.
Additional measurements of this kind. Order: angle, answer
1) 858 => 99.02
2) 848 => 100.3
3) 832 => 118.6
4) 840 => 130.1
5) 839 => 130.8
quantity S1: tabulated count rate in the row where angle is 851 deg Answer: 90.41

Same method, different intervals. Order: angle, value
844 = 108.1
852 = 92.8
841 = 120.9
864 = 127.6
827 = 88.89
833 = 121.7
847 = 109.3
